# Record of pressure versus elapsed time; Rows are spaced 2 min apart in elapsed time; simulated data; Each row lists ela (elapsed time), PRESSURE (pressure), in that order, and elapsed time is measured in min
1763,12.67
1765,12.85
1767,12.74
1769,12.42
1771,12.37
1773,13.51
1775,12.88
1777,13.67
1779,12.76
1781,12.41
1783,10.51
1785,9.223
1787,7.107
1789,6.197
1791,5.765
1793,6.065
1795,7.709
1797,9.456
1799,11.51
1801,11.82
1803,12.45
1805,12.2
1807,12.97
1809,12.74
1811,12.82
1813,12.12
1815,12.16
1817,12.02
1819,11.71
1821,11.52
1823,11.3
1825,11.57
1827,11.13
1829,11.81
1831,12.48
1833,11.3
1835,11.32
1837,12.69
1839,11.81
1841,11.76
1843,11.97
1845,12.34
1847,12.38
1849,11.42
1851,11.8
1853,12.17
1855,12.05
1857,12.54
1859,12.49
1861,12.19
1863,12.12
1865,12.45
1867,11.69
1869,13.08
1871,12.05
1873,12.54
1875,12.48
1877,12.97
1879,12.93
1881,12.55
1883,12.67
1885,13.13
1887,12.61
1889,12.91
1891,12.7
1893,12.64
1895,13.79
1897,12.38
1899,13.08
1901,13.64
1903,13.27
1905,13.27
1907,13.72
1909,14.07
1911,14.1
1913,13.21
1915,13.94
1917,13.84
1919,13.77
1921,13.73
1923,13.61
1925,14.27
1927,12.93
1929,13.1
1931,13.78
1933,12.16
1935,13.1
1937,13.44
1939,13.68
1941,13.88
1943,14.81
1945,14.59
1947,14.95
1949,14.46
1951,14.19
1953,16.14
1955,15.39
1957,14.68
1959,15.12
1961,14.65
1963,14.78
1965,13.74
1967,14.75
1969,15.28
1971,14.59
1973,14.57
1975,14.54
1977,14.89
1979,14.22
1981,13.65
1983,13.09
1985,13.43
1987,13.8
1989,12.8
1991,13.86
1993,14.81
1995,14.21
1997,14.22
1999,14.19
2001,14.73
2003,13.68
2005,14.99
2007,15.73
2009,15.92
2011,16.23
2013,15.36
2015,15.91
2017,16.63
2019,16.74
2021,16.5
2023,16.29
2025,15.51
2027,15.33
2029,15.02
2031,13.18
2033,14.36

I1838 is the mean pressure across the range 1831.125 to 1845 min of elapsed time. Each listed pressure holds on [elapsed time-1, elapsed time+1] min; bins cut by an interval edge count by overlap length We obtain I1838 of 11.9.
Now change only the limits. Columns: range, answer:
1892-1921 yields 13.5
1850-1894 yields 12.5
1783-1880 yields 11.4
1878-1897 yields 12.9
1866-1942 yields 13.2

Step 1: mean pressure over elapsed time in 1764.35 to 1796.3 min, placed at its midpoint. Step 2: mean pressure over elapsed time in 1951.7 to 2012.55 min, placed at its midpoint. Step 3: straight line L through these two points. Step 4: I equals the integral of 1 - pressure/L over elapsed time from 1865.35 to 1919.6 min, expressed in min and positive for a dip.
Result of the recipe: -1.33 min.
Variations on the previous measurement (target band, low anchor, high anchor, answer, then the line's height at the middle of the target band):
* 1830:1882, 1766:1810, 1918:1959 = 0.3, 12.3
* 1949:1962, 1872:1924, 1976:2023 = -0.8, 14.1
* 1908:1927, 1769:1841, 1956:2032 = -0.7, 13.3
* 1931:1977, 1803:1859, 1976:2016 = -1.9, 13.9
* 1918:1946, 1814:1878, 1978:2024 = -0.1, 13.6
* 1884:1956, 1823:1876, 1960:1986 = -1.7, 13.3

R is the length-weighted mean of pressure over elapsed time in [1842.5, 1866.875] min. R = 12.1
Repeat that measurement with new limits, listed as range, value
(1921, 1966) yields 14.1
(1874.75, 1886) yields 12.8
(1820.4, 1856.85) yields 11.8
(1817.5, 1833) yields 11.6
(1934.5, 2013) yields 14.5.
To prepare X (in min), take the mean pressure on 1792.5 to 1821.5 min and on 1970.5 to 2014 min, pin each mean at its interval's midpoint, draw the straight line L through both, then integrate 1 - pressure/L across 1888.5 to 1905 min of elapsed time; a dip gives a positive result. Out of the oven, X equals -0.3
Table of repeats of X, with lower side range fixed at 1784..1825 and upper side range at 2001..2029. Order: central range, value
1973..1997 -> 1.6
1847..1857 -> -0.3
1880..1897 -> -0.4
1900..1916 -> -0.8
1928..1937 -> 0.4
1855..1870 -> -0.5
